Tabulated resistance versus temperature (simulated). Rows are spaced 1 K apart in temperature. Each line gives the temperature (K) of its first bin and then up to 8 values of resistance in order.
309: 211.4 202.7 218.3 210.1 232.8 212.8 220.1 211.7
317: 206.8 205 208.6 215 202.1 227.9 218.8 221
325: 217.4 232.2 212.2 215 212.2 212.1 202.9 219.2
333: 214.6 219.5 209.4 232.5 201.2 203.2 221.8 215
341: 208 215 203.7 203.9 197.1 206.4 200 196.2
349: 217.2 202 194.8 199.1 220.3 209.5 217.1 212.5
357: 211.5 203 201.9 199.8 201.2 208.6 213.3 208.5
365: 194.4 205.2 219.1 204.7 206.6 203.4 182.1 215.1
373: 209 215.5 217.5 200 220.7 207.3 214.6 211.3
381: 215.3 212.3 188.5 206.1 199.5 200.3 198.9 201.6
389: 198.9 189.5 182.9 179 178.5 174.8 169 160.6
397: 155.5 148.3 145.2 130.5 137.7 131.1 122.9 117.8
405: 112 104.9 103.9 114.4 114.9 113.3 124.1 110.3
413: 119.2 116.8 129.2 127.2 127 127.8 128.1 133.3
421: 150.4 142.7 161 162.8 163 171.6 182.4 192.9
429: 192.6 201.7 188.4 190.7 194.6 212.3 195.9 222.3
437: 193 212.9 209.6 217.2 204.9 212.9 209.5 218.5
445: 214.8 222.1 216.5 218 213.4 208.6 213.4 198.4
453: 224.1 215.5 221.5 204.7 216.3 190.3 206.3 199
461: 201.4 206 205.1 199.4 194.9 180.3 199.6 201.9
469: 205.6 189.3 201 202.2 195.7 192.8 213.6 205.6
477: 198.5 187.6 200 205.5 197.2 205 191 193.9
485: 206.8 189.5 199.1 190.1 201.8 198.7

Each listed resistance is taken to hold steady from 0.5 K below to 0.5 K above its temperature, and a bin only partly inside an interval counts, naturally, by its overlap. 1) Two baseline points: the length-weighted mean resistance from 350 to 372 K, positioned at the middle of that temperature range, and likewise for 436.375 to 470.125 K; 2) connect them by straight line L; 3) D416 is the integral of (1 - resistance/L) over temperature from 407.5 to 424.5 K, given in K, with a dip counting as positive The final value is 6.3 K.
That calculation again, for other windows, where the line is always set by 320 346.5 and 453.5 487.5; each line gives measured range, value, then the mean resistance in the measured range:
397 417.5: 8.3 K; 123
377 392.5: 0.6 K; 201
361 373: 0.3 K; 206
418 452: 1.9 K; 192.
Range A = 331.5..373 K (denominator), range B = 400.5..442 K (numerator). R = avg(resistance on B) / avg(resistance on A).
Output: 0.8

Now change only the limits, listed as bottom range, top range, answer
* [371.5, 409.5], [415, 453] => 1.08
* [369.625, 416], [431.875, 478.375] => 1.23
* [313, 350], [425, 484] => 0.96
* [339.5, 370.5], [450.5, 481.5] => 0.98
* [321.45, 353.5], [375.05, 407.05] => 0.82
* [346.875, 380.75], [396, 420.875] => 0.61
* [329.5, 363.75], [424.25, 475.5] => 0.97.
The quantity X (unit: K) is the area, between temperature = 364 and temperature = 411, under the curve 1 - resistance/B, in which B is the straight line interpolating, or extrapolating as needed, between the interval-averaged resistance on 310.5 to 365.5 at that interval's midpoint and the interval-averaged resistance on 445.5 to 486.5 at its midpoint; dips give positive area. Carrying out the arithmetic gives 7.11 K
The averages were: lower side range 211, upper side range 203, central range 177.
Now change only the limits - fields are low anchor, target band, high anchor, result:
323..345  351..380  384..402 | -2.4 K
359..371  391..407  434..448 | 4.9 K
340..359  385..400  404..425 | -2.2 K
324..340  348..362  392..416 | -1.3 K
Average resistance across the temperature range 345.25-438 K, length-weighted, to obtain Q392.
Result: 179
